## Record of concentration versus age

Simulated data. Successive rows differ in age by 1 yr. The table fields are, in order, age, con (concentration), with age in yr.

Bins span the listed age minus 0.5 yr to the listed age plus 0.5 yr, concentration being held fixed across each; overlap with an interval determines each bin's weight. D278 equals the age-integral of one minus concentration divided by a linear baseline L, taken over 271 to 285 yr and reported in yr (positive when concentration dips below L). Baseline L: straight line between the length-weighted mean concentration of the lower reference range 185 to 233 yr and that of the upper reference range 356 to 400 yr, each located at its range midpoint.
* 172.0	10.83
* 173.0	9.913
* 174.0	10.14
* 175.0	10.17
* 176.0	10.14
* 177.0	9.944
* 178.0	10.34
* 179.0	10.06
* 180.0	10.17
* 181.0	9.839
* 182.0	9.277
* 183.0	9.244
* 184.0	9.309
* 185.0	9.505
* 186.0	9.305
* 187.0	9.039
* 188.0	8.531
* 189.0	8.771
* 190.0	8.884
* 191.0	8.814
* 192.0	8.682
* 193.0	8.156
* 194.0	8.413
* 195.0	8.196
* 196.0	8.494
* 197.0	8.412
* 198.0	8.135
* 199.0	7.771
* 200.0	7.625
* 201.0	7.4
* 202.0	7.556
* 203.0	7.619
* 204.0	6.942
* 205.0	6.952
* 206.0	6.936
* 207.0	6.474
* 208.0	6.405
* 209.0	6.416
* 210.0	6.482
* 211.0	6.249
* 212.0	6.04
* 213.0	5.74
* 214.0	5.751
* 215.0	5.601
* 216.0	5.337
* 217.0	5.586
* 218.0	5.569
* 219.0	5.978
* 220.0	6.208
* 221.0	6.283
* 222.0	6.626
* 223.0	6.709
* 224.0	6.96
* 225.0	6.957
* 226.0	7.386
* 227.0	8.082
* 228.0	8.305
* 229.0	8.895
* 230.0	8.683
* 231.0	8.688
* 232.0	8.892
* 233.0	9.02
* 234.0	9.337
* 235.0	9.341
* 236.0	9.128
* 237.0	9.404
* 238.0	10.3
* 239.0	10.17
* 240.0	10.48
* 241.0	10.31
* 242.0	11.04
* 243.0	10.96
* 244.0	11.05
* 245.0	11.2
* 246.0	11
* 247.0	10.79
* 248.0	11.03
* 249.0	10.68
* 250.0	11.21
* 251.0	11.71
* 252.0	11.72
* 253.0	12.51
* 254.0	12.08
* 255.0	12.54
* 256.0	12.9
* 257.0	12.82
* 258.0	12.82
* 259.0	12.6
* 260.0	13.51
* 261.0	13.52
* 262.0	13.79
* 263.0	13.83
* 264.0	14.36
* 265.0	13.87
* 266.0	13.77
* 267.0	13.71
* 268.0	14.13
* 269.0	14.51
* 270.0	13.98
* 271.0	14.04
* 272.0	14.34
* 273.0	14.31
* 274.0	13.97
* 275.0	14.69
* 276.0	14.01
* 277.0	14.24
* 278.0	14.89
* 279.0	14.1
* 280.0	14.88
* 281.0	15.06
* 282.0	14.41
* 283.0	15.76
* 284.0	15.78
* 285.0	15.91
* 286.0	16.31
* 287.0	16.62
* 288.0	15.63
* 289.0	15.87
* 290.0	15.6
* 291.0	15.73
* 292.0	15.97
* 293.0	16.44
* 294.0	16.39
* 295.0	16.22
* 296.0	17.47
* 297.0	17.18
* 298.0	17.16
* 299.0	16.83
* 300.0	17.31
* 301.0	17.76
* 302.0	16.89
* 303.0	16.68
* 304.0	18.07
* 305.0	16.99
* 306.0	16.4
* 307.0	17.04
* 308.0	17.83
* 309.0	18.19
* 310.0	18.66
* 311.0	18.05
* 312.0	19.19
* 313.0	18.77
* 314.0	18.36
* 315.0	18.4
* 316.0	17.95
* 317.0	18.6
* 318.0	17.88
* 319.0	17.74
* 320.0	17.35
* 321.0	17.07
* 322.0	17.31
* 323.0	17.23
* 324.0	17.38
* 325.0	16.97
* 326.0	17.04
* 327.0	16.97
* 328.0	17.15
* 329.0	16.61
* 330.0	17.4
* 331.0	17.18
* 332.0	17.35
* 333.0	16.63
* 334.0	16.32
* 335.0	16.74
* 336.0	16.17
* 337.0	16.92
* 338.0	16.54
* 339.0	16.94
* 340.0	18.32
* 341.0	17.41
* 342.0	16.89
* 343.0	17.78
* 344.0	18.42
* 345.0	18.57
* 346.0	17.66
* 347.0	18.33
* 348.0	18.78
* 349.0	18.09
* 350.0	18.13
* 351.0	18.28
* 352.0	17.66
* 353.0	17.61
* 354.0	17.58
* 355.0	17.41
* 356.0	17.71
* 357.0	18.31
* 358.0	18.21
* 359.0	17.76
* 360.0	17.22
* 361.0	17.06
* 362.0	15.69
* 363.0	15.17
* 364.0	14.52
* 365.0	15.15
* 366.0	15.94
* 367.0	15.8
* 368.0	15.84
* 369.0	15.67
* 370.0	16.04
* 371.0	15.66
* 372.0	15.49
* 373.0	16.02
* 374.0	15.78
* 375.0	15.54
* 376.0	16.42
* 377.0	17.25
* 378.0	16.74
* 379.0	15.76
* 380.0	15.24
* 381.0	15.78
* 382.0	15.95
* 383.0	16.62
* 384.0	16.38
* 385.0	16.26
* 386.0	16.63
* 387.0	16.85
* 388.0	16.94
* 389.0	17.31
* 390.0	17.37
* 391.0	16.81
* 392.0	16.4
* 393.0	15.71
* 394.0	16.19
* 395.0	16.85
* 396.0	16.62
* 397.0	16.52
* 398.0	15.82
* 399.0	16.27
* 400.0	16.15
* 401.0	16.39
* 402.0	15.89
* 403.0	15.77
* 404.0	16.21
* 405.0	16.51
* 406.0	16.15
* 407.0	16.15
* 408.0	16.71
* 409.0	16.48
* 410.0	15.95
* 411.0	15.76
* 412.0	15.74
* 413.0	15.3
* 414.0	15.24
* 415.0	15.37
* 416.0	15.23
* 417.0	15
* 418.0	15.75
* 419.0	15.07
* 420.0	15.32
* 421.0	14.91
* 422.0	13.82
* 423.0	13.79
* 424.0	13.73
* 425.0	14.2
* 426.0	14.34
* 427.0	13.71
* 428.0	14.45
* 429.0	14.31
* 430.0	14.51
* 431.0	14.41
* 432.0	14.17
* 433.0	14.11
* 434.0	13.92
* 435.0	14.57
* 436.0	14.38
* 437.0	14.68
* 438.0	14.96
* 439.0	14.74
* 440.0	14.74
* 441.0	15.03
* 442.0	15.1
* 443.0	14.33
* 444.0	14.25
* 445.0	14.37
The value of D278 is -4.57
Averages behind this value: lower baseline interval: 7.42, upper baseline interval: 16.3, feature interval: 14.7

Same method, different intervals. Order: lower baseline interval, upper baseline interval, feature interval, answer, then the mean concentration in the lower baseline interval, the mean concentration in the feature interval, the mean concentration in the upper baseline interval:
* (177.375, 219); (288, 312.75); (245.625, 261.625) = 0.9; 7.79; 12.1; 17.1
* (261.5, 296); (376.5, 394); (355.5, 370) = -0.3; 15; 16.4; 16.5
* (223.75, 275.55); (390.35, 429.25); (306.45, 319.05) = -4.9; 11.5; 18.2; 15.6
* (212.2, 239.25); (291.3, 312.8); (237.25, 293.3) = -4.0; 7.55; 13.4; 17.3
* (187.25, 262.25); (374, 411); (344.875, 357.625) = -3.1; 8.88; 18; 16.3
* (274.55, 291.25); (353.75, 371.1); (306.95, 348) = -4.2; 15.3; 17.6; 16.5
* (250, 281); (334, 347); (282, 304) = -2.2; 13.6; 16.4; 17.4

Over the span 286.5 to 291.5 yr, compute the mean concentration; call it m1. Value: 15.9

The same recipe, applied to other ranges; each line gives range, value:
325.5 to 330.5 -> 17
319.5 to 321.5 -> 17.2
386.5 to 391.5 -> 17.1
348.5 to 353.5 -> 18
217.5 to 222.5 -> 6.13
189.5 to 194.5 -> 8.59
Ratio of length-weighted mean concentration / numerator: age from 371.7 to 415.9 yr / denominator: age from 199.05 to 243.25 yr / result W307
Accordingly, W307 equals 2.12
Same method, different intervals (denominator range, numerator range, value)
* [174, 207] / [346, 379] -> 1.93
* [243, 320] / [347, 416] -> 1.09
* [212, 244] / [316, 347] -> 2.16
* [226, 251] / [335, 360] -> 1.79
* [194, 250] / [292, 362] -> 2.16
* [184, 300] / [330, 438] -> 1.48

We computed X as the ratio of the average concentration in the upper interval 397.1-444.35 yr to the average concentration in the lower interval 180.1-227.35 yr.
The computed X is 2.02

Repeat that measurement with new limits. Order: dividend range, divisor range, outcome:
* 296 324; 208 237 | 2.46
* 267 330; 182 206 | 1.97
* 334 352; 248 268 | 1.37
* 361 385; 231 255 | 1.50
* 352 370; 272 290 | 1.10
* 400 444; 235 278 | 1.21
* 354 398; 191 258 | 1.90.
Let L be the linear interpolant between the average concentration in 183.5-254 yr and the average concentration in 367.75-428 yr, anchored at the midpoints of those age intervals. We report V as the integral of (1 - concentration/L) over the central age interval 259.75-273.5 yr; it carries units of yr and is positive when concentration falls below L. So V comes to -4.7 yr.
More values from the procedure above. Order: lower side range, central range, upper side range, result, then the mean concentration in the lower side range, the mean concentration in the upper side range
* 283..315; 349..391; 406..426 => -1.7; 17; 15.2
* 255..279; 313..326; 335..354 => -1.0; 13.8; 17.7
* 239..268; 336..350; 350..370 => -1.4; 12.2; 16.8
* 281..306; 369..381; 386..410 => 0.3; 16.4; 16.4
